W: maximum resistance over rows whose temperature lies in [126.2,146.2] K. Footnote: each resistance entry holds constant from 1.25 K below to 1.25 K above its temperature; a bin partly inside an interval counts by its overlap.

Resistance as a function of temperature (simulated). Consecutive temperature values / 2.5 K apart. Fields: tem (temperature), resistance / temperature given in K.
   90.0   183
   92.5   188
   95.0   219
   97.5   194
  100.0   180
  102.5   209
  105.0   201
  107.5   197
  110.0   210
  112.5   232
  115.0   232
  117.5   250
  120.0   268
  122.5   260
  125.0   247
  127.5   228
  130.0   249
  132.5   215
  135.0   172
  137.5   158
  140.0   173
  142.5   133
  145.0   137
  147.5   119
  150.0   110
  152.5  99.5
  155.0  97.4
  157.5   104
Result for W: 249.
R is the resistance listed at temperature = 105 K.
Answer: 201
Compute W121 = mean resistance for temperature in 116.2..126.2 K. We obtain 256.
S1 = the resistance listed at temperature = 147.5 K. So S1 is 119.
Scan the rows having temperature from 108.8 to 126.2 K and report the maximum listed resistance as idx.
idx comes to 268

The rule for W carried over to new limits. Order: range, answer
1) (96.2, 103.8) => 209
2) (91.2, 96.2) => 219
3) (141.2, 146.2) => 137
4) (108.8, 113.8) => 232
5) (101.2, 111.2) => 210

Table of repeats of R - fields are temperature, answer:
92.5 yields 188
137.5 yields 158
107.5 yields 197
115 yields 232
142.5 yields 133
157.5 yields 104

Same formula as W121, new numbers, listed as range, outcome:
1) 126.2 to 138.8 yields 204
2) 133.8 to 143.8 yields 159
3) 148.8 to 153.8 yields 105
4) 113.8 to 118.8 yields 241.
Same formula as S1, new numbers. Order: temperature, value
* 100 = 180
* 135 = 172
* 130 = 249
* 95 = 219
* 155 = 97.4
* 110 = 210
